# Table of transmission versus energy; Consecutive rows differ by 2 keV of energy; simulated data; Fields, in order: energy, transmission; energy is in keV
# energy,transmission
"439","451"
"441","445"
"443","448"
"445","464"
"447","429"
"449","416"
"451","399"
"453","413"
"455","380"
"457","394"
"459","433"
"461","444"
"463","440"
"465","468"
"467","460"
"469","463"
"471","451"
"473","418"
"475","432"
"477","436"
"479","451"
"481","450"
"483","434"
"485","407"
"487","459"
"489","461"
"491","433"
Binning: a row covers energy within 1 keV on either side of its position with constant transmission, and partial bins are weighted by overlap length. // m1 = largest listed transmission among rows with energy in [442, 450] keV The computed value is 464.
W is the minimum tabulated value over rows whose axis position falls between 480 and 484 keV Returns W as 434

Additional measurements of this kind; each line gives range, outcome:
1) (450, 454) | 399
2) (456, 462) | 394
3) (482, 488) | 407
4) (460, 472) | 440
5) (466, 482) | 418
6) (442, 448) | 429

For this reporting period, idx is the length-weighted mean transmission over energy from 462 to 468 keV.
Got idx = 456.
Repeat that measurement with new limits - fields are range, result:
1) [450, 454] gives 406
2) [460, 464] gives 442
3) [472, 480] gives 434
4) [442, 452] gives 431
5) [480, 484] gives 442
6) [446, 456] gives 407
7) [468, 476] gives 441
